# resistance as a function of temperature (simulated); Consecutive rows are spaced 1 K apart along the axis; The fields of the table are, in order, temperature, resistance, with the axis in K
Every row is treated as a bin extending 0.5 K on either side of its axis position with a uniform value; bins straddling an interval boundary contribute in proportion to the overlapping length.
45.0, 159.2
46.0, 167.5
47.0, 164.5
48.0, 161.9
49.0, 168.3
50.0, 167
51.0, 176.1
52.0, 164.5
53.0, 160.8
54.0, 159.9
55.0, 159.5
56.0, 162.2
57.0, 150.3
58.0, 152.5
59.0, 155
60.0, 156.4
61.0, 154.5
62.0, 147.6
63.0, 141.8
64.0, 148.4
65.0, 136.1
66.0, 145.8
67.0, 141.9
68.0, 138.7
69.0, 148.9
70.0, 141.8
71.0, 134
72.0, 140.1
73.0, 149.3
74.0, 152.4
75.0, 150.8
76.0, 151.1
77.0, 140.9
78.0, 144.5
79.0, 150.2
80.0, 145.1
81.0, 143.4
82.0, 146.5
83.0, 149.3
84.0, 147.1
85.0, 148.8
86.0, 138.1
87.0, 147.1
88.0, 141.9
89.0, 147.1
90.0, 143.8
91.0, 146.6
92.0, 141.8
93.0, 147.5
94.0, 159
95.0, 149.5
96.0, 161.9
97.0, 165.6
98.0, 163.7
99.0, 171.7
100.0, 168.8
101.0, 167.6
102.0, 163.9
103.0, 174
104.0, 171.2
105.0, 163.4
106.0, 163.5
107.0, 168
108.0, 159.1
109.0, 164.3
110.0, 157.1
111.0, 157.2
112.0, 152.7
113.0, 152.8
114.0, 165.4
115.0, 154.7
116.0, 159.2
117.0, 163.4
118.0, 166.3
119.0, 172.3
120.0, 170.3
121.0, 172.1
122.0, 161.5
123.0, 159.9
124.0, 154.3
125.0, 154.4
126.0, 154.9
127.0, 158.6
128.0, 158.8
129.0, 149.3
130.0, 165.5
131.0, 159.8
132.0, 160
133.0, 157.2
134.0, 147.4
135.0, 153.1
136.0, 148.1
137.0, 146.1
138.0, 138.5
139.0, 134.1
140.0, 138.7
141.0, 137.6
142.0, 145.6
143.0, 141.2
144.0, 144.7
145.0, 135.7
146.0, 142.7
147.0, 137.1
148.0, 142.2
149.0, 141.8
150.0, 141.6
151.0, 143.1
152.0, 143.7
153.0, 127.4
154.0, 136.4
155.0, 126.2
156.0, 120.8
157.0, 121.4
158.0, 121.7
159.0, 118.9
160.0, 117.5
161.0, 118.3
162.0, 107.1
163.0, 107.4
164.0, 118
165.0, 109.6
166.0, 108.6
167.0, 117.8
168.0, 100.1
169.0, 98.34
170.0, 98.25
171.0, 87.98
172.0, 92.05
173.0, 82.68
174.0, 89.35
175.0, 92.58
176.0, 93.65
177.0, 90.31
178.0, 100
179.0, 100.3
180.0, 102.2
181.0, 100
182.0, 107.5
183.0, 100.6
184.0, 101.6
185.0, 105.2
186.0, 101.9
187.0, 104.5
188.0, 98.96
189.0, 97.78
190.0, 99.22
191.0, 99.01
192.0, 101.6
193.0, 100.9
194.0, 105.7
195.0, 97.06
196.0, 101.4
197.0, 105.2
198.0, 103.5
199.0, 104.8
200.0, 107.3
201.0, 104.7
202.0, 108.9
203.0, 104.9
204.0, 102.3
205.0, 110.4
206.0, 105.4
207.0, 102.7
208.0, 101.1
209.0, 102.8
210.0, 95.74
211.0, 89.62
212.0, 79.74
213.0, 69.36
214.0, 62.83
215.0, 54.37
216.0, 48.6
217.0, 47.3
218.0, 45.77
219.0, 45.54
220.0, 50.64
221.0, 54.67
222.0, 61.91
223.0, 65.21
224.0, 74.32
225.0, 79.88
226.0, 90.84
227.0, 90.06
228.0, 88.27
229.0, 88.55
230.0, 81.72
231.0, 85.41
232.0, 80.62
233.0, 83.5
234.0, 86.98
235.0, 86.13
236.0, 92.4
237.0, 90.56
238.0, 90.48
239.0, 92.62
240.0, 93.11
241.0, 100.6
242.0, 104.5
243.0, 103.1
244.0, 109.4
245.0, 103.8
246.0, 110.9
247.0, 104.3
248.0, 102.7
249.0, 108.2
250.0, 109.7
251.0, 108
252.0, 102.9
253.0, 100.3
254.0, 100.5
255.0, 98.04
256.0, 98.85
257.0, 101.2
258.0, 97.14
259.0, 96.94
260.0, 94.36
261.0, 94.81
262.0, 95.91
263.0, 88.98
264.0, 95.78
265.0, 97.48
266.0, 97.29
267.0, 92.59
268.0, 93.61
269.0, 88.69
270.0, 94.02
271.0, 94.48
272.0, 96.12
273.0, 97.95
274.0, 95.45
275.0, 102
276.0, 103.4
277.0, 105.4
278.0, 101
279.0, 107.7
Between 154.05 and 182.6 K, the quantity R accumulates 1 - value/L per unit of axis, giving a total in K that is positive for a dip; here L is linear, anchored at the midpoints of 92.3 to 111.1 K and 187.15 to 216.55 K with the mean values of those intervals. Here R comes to 3.0 K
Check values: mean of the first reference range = 163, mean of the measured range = 106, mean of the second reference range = 95.4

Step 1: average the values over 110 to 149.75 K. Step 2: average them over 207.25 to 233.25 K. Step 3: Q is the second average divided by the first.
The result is 0.5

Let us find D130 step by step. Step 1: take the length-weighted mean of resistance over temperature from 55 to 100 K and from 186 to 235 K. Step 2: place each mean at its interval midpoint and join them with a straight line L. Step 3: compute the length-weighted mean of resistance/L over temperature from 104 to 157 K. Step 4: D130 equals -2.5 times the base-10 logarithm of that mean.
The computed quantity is -0.21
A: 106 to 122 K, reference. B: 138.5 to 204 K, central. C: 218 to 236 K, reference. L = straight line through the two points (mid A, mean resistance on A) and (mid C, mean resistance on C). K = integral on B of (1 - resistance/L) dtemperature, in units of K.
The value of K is 3.0 K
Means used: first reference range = 162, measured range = 113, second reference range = 75.7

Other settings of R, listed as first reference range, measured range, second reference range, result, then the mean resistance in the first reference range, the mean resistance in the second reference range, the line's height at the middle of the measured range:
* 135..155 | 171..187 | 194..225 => 1.9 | 140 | 83.9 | 111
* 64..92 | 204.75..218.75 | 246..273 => 4.1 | 145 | 98.4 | 111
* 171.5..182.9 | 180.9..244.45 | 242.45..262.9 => 5.6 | 95.7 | 102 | 98.6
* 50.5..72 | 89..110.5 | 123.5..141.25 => -1.3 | 151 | 151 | 151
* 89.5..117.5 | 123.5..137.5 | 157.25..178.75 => -1.9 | 160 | 104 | 136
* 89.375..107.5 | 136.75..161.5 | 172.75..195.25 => -2.0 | 161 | 99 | 124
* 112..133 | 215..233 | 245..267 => 7.1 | 160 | 100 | 115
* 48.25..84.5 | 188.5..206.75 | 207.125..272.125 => 0.0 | 151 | 88.3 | 103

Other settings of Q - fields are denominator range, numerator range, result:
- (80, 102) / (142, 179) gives 0.77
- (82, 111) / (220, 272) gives 0.59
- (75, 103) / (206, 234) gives 0.50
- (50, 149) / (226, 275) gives 0.63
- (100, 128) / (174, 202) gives 0.62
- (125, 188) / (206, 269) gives 0.71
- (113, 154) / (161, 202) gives 0.67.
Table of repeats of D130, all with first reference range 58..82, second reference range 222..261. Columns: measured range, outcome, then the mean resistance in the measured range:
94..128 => -0.21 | 162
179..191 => 0.10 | 102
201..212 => 0.04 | 101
